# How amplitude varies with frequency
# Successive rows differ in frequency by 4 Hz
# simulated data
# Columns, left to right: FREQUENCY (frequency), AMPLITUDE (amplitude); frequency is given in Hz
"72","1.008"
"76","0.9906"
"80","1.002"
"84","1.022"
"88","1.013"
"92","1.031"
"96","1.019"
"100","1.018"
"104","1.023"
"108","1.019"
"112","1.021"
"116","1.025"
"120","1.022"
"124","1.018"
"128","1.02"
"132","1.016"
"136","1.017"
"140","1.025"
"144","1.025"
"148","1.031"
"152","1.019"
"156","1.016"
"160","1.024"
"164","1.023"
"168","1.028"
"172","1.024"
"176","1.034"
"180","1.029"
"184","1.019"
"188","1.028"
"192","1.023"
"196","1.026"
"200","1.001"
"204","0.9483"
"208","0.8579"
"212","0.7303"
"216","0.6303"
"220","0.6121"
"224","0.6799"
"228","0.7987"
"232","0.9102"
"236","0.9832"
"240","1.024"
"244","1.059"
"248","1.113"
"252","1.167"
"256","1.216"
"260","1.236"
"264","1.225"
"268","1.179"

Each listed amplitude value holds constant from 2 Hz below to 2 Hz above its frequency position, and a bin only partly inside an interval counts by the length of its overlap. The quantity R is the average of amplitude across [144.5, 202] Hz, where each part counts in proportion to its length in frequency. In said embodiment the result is 1.02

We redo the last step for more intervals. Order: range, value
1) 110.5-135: 1.02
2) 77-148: 1.02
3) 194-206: 0.992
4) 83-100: 1.02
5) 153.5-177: 1.02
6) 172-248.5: 0.92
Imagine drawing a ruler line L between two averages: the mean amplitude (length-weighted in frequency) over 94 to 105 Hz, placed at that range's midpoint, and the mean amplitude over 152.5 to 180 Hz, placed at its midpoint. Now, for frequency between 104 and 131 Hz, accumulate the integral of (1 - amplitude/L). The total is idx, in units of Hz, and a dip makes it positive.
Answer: 0.0 Hz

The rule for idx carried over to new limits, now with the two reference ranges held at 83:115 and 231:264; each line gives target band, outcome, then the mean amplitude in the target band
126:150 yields 0.5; 1.02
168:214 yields 4.0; 0.977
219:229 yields 3.6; 0.695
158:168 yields 0.3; 1.02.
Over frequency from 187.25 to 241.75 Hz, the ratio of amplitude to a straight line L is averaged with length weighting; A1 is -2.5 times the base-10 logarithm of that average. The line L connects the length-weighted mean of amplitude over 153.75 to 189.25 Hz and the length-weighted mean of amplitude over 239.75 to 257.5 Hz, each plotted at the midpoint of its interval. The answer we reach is 0.23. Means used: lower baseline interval 1.02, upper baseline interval 1.12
